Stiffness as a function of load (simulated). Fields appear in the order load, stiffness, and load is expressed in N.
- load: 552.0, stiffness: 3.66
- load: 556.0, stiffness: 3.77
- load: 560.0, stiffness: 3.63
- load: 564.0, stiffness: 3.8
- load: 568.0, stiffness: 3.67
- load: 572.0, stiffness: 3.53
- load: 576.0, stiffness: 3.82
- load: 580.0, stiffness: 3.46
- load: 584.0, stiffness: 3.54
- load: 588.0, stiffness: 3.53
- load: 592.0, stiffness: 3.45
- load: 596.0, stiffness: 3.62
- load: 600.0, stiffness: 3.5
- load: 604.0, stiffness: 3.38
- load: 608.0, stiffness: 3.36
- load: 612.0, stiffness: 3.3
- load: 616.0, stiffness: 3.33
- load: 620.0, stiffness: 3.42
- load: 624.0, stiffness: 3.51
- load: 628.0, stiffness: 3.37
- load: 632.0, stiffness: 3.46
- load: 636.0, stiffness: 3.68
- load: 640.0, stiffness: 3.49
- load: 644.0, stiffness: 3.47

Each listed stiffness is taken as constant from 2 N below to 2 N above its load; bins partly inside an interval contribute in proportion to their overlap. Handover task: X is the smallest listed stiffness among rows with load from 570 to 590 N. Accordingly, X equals 3.46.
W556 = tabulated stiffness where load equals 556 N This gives 3.77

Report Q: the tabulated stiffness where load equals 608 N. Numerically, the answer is 3.36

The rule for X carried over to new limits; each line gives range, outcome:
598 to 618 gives 3.3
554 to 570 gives 3.63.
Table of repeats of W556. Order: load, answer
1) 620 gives 3.42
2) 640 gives 3.49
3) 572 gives 3.53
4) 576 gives 3.82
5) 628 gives 3.37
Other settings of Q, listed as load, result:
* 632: 3.46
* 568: 3.67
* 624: 3.51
